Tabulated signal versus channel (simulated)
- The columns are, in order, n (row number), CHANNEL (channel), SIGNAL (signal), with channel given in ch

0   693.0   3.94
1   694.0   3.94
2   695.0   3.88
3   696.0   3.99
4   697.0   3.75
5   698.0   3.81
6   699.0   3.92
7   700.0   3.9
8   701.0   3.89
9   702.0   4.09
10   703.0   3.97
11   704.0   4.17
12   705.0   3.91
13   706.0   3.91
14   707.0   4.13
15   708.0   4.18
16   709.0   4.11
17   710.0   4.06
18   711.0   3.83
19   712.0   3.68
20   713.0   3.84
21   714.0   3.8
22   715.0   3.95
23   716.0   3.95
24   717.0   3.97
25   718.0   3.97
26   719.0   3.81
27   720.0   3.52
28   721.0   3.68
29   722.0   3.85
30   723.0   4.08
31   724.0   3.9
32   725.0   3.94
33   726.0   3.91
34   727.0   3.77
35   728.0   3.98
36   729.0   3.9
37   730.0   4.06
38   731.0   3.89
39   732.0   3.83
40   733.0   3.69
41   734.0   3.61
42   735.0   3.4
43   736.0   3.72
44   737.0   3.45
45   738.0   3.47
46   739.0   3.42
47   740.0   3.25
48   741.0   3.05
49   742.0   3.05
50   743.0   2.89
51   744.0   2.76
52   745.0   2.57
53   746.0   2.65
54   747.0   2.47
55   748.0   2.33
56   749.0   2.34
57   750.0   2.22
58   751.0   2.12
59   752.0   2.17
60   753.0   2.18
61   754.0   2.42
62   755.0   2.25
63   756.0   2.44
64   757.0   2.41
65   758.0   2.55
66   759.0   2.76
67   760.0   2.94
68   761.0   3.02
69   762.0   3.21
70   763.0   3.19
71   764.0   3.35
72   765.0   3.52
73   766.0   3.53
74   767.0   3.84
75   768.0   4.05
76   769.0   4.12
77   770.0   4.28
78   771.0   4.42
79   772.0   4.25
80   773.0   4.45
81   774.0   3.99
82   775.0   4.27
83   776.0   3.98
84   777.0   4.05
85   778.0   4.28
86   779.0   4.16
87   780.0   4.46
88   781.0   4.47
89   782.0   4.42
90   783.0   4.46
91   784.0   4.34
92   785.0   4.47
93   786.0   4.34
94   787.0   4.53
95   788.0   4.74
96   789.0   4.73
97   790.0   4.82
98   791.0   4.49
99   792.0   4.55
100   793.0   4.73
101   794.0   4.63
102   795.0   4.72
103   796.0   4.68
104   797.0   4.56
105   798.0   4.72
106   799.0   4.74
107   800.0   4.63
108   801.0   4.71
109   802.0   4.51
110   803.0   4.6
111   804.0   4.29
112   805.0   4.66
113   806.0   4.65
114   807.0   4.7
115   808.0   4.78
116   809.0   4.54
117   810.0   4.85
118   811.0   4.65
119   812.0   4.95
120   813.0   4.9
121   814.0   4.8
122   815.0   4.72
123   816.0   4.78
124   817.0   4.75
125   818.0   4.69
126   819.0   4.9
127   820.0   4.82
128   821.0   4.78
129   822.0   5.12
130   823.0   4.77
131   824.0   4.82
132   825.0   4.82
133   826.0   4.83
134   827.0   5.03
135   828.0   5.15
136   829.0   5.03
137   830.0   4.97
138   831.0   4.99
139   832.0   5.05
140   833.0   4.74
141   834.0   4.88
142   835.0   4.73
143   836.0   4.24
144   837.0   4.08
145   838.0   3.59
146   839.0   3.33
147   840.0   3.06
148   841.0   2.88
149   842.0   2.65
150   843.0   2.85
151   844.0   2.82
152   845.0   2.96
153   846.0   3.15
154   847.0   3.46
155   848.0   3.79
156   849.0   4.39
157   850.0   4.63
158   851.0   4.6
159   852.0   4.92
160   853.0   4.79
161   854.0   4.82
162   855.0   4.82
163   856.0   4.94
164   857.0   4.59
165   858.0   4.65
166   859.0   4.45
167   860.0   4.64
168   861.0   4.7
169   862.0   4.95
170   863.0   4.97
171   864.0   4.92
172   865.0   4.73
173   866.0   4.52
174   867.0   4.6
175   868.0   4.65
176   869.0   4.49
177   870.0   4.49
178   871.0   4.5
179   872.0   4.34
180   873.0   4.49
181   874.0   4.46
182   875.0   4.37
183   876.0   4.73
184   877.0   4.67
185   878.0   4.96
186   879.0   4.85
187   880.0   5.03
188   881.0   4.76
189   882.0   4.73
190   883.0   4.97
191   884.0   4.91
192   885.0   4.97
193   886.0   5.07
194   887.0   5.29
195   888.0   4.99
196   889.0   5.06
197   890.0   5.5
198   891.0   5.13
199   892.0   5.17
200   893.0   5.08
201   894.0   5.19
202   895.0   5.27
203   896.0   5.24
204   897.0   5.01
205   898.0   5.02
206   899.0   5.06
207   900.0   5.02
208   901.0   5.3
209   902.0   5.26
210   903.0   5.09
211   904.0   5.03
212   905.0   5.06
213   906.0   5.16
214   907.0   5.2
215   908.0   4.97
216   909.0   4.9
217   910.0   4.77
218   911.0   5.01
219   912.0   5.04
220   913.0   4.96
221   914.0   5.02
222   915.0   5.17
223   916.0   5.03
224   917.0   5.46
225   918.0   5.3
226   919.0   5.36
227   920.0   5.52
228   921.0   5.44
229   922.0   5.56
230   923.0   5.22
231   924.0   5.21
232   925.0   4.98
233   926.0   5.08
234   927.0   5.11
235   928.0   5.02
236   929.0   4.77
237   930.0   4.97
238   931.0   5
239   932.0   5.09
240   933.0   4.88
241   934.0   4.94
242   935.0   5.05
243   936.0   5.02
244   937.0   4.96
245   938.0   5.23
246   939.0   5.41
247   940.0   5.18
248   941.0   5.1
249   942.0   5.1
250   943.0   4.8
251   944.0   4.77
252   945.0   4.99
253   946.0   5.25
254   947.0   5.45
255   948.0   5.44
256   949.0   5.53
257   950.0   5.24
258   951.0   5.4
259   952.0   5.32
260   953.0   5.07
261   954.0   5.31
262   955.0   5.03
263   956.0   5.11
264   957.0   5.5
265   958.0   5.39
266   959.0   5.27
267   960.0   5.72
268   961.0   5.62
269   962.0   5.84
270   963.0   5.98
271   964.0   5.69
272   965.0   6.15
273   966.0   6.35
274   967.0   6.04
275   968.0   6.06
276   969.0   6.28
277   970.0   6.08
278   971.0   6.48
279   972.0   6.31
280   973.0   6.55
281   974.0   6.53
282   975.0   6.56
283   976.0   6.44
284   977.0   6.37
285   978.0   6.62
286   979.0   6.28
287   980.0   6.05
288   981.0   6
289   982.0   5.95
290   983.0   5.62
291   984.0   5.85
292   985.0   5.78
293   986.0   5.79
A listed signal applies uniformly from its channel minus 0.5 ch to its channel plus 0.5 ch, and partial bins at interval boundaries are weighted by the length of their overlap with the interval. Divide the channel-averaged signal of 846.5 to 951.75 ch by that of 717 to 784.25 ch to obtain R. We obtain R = 1.4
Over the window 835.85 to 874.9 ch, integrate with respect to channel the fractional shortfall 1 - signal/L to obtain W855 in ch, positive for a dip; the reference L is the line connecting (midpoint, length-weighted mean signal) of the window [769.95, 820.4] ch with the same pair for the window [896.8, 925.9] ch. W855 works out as 5.3 ch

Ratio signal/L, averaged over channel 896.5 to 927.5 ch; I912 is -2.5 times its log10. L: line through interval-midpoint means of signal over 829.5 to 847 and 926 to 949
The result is -0.08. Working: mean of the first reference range 3.81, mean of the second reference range 5.08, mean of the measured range 5.14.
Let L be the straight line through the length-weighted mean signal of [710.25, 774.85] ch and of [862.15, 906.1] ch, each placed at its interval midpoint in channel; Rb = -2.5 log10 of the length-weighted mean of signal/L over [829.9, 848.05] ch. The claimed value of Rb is 0.17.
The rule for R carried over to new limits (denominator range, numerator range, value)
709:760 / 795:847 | 1.35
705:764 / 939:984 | 1.71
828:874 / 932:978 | 1.29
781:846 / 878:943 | 1.14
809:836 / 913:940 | 1.06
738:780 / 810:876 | 1.39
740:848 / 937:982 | 1.43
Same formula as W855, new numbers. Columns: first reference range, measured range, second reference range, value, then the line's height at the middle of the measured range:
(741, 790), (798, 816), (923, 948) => -3.8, 3.87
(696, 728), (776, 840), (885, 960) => -2.0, 4.48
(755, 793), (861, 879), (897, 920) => 0.5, 4.77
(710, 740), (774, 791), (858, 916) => -0.9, 4.18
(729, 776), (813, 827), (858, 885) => -2.6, 4.06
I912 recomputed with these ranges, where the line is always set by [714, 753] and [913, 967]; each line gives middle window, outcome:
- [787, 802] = -0.18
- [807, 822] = -0.16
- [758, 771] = 0.05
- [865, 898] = -0.03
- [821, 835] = -0.16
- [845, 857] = 0.03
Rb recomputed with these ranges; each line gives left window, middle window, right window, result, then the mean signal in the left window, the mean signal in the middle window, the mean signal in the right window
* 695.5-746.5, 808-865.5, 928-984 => 0.04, 3.72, 4.47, 5.58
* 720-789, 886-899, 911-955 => -0.08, 3.53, 5.16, 5.15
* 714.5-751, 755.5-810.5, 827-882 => -0.09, 3.43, 4.17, 4.39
